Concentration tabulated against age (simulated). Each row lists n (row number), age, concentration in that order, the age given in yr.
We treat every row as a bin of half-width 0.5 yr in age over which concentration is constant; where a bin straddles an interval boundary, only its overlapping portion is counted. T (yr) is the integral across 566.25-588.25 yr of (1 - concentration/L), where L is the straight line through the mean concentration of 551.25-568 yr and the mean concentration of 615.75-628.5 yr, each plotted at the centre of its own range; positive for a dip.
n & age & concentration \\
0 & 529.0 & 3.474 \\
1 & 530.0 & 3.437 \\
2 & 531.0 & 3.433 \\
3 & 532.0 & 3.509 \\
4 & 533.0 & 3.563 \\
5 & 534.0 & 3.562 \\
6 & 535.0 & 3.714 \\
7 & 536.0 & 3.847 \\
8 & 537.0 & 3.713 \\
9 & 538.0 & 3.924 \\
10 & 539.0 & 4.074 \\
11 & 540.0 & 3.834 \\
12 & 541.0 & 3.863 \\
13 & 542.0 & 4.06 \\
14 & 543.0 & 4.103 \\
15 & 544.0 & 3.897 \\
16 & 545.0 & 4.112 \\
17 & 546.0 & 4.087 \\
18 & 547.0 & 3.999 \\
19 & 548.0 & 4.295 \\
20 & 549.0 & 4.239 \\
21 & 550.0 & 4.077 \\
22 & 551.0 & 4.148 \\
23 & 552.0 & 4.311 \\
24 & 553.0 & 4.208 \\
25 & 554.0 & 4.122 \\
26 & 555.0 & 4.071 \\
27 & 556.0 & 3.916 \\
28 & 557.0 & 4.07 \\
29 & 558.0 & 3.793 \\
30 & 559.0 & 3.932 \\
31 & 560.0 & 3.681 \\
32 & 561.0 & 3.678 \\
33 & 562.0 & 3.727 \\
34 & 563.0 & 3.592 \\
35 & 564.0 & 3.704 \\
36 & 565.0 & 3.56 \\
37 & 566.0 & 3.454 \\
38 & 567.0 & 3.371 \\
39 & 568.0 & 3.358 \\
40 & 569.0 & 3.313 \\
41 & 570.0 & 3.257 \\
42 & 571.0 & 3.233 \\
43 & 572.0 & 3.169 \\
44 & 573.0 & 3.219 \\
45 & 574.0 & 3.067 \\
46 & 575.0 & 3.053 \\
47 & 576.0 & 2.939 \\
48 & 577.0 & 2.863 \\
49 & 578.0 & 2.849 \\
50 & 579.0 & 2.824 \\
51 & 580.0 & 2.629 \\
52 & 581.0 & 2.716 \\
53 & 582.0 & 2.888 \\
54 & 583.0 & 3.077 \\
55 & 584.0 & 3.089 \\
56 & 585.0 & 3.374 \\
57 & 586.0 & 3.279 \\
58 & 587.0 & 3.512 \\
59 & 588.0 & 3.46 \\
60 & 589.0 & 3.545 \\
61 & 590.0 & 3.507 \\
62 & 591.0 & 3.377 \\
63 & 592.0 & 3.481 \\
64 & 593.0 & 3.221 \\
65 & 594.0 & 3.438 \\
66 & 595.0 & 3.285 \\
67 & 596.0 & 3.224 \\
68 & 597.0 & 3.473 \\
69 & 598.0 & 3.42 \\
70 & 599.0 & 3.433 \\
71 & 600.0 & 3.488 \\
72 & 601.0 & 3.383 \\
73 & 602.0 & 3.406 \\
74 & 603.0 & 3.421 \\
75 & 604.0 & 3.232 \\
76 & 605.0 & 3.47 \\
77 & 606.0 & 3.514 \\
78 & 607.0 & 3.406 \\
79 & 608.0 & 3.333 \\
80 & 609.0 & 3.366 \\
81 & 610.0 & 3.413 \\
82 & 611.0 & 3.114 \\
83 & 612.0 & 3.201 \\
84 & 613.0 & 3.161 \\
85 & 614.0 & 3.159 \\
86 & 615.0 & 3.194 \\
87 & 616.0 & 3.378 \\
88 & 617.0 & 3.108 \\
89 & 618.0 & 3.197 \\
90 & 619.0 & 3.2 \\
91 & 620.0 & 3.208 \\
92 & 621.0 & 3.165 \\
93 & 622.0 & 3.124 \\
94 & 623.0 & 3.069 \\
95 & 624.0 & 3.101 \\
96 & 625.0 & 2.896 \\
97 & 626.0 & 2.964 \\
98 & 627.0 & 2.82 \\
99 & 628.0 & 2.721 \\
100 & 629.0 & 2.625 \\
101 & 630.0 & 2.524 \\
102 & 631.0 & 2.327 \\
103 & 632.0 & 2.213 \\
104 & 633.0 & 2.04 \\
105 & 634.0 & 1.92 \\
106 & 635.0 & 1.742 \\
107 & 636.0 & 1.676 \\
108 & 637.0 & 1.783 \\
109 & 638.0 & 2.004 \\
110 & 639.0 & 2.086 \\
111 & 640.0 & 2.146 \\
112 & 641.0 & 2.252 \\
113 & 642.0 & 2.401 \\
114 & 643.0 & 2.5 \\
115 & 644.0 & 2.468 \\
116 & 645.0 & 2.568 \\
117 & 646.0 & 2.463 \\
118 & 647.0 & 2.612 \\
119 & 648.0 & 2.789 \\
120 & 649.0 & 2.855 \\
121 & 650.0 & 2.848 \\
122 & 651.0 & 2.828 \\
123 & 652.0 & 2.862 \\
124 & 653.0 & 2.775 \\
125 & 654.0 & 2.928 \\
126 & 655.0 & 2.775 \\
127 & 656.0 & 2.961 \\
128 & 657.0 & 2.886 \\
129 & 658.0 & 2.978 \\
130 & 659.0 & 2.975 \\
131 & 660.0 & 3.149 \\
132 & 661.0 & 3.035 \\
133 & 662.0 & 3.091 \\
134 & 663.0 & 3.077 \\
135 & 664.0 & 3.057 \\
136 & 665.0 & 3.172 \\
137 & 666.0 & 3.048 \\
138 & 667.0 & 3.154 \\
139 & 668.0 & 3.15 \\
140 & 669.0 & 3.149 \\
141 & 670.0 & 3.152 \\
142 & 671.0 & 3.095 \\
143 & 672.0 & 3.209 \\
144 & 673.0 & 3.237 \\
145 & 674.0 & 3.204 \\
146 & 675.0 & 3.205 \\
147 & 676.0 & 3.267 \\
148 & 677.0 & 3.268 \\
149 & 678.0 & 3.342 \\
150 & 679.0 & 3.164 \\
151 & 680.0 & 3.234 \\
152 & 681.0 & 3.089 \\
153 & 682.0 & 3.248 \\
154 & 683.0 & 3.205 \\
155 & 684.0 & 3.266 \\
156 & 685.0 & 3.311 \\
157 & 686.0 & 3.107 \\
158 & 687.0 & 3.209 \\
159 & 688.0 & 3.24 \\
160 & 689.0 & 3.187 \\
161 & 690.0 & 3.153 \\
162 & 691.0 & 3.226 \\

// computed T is 2.98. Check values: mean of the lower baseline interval 3.82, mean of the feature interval 3.12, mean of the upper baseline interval 3.07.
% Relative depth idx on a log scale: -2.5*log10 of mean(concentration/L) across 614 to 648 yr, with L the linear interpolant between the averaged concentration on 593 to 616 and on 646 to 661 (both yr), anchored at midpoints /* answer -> 0.19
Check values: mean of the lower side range 3.34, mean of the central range 2.6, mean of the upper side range 2.86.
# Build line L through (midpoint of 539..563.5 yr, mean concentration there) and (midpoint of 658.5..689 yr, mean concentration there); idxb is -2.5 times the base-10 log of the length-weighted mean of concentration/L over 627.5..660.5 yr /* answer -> 0.32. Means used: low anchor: 3.99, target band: 2.51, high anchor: 3.17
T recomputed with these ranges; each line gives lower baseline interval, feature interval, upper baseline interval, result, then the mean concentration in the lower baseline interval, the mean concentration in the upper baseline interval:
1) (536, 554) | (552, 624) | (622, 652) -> -1.5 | 4.05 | 2.47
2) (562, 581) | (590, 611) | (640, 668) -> -2.2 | 3.19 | 2.83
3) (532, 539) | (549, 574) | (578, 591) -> -2.0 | 3.73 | 3.15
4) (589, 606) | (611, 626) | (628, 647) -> -2.0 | 3.4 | 2.23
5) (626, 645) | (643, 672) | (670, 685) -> -1.7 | 2.26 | 3.22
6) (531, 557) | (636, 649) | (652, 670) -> 3.4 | 3.96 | 3.02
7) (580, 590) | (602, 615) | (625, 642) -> -2.7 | 3.2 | 2.26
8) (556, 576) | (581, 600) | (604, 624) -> 0.2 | 3.48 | 3.25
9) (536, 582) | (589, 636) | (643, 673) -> 2.6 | 3.64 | 2.93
